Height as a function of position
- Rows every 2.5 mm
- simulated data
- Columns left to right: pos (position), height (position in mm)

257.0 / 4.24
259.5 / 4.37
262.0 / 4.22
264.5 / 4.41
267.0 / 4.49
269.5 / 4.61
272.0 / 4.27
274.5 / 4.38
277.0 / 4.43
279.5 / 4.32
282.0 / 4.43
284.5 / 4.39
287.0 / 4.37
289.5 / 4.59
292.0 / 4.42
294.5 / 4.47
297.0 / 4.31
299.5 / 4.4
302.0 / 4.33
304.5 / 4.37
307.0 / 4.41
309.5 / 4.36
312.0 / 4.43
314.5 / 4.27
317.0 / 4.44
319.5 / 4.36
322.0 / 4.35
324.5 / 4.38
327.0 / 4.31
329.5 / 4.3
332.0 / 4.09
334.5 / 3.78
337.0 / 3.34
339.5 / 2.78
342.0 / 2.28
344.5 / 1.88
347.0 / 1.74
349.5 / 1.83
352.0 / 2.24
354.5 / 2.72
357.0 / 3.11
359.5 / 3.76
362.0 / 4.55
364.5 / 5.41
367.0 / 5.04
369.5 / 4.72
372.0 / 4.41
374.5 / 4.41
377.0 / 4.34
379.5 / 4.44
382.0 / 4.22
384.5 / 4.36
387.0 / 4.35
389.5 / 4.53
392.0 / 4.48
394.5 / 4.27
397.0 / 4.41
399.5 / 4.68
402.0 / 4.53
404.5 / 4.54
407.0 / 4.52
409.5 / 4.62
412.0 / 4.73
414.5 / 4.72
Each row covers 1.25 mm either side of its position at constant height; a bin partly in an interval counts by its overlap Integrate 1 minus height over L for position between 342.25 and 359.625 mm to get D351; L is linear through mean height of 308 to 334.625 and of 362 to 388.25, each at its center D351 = 8.1 mm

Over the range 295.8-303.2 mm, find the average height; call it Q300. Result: 4.35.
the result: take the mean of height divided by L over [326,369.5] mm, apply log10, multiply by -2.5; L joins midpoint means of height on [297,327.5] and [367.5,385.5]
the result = 0.28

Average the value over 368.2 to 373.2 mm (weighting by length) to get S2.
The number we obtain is 4.57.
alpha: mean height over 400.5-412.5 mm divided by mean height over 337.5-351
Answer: 2.11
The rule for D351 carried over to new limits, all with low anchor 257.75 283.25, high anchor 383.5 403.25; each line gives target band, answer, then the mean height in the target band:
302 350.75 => 8.1 mm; 3.69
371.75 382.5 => 0.2 mm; 4.37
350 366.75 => 3.0 mm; 3.64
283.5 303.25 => 0.0 mm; 4.41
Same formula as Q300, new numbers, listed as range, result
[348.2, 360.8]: 2.74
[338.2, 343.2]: 2.54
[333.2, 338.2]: 3.57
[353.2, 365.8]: 3.91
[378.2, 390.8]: 4.38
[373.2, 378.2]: 4.38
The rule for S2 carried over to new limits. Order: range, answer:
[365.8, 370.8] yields 4.87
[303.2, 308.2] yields 4.39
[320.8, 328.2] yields 4.35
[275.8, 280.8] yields 4.38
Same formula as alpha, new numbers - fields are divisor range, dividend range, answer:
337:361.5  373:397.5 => 1.69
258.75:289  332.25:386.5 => 0.82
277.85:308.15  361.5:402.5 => 1.03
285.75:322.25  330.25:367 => 0.73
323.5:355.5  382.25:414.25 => 1.48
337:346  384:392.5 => 1.82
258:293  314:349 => 0.80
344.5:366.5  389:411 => 1.43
